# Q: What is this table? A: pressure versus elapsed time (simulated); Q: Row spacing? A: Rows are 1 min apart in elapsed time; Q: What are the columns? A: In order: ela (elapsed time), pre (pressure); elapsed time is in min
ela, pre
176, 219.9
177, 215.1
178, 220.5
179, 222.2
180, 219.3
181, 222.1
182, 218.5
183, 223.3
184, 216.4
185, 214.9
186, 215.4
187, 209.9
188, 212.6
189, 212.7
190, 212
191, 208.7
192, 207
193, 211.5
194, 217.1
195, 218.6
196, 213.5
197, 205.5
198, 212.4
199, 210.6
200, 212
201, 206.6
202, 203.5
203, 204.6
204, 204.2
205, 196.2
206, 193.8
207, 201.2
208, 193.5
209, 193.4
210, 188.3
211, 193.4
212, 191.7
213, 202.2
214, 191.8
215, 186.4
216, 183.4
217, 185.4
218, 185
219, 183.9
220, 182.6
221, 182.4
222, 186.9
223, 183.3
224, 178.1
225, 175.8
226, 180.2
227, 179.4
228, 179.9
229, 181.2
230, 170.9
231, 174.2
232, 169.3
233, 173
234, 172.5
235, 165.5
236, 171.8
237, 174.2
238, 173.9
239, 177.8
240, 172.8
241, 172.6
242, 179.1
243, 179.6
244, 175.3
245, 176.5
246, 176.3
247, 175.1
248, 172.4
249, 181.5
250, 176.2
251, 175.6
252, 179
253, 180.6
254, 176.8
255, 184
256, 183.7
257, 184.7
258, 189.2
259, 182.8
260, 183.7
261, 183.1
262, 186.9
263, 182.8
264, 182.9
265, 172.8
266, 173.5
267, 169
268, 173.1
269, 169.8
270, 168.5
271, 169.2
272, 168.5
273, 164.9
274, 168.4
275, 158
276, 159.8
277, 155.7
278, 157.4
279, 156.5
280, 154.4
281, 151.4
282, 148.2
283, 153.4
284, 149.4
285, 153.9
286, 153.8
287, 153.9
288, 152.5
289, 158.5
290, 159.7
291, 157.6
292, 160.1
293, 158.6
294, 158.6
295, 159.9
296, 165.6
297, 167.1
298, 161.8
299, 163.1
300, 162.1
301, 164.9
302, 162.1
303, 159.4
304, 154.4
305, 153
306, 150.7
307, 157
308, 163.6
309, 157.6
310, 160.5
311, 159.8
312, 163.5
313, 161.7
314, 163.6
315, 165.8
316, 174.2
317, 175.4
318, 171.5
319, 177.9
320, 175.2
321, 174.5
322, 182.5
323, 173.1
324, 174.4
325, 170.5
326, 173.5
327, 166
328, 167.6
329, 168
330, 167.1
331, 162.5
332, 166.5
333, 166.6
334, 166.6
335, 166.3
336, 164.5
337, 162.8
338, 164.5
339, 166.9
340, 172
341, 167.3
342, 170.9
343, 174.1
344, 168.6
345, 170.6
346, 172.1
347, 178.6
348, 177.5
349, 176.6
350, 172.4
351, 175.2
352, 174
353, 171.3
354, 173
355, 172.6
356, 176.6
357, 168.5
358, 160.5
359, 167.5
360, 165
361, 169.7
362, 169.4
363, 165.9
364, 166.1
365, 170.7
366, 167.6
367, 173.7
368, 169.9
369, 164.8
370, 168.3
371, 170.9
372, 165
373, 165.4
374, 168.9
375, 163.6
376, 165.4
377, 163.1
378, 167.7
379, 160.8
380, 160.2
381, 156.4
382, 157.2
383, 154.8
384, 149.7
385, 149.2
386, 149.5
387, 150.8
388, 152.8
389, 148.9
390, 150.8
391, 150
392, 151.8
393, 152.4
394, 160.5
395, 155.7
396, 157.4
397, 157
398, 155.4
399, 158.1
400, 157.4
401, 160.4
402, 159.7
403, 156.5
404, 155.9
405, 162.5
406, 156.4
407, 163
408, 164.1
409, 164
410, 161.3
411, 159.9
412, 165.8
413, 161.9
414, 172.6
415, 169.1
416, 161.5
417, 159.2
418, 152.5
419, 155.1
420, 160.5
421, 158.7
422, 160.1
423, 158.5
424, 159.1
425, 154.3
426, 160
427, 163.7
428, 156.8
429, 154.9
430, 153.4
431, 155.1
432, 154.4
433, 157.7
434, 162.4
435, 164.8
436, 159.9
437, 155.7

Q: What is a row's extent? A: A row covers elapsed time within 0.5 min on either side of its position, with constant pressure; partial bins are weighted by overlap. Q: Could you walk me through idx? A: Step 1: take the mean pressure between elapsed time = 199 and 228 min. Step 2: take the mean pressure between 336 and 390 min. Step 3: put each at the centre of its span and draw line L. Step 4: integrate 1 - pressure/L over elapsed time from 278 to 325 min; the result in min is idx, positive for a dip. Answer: 3.9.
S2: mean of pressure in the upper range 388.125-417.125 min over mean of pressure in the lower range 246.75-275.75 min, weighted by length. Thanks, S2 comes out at 0.90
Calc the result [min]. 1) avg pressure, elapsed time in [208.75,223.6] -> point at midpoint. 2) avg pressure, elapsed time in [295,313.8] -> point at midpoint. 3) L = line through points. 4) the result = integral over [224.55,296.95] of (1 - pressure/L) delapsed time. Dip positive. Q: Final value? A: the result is 1.65 min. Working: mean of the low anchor 188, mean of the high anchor 160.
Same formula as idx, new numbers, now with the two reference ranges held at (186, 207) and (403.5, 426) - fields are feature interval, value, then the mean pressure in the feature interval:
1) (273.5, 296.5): 3.94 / 157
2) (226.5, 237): 1.42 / 174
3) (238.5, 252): 1.47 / 176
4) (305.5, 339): 2.56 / 167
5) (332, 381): 1.37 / 169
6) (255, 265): 0.56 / 184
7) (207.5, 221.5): 1.09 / 189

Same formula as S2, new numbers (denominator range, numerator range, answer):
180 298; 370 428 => 0.87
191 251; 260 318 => 0.87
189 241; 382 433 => 0.83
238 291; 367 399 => 0.93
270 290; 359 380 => 1.06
